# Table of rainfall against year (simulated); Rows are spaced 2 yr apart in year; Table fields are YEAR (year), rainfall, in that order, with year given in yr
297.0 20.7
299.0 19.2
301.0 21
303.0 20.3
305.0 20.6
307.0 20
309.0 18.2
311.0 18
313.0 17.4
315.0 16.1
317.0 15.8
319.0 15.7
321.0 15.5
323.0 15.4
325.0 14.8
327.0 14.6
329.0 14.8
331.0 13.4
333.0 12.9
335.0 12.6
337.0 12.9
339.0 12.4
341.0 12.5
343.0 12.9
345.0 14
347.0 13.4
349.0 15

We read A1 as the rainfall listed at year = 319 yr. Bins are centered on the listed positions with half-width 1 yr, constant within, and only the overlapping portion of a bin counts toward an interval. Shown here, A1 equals 15.7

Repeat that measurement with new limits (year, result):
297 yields 20.7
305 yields 20.6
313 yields 17.4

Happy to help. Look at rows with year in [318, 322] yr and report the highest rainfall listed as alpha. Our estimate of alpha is 15.7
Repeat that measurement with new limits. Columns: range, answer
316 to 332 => 15.8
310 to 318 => 18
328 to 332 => 14.8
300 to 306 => 21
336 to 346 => 14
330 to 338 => 13.4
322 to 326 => 15.4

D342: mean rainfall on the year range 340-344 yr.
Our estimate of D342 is 12.7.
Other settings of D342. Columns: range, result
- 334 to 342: 12.6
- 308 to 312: 18.1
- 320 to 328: 15.1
